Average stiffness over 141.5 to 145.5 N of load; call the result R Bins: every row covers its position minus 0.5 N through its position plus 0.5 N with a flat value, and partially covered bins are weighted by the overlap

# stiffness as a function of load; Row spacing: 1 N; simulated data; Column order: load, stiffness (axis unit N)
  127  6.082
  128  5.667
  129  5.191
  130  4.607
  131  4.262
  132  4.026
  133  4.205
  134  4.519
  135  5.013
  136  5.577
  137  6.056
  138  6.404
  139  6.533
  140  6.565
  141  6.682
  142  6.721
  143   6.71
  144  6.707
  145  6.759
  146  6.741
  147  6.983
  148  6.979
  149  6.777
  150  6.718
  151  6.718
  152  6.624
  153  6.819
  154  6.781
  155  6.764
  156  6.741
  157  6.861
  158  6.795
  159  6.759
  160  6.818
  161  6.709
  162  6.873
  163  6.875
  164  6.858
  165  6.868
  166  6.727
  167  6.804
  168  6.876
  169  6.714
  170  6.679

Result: 6.72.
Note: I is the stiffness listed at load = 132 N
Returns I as 4.026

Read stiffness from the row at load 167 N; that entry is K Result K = 6.804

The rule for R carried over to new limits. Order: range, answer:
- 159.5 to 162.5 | 6.8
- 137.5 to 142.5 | 6.58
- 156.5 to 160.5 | 6.81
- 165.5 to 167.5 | 6.77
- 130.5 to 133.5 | 4.16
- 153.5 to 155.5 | 6.77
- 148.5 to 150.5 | 6.75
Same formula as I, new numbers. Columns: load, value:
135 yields 5.013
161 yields 6.709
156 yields 6.741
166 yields 6.727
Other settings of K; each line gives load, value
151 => 6.718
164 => 6.858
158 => 6.795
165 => 6.868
